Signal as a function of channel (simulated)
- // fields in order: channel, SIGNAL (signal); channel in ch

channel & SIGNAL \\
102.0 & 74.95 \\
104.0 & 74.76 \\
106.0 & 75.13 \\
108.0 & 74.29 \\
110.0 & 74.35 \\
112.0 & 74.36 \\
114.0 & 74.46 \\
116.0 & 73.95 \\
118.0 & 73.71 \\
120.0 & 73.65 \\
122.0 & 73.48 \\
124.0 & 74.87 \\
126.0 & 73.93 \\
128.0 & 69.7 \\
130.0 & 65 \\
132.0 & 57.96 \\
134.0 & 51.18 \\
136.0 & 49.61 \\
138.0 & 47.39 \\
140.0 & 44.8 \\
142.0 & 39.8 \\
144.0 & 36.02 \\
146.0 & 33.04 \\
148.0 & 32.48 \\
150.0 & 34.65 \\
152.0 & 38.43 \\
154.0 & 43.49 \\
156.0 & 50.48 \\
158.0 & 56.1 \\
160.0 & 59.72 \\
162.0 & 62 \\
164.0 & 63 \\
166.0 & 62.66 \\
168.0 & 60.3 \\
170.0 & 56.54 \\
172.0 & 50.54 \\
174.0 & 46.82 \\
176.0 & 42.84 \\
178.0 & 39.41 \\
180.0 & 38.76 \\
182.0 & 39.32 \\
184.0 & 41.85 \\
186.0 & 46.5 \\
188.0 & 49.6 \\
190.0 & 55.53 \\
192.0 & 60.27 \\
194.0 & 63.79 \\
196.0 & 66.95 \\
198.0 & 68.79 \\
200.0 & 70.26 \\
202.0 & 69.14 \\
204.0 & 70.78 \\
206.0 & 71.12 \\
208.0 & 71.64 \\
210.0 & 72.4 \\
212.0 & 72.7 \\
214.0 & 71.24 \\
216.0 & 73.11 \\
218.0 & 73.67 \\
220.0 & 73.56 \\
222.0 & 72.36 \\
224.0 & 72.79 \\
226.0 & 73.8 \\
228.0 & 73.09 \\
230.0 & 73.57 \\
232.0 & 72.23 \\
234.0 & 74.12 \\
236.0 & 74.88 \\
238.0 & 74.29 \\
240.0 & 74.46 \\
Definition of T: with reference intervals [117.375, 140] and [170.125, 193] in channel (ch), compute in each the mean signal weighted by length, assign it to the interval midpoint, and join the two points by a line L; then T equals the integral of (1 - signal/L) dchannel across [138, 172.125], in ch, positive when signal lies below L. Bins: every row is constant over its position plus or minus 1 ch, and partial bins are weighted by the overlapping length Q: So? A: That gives 3.8 ch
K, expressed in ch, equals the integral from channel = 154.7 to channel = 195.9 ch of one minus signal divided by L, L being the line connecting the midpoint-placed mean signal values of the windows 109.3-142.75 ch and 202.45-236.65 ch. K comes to 9.7 ch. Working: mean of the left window 64.3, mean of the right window 72.7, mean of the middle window 52.6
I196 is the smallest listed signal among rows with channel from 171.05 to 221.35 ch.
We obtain 38.76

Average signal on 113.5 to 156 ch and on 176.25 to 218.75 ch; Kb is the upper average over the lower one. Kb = 1.1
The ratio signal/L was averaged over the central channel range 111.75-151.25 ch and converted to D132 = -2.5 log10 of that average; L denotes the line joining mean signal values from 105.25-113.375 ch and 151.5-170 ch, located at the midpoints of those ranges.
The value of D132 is 0.18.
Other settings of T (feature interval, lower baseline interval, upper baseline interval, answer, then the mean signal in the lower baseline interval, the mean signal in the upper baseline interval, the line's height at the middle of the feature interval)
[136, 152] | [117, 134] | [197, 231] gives 7.0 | 69.2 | 72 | 69.8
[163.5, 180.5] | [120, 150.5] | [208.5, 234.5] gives 2.8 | 53.3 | 72.9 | 61.6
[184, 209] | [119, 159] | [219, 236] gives 1.2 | 52.3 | 73.3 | 65.9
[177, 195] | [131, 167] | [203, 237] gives 3.8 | 47.9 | 72.8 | 60.9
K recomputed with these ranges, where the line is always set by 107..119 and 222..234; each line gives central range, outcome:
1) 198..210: 0.45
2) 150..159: 3.42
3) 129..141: 3.46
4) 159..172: 2.43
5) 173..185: 5.23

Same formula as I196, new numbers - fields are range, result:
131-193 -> 32.48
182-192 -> 39.32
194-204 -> 63.79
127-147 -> 33.04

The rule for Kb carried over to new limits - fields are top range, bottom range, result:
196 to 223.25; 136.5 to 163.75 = 1.58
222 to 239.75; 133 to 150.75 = 1.79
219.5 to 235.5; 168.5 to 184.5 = 1.62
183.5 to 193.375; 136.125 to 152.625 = 1.33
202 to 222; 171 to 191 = 1.60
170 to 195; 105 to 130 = 0.66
